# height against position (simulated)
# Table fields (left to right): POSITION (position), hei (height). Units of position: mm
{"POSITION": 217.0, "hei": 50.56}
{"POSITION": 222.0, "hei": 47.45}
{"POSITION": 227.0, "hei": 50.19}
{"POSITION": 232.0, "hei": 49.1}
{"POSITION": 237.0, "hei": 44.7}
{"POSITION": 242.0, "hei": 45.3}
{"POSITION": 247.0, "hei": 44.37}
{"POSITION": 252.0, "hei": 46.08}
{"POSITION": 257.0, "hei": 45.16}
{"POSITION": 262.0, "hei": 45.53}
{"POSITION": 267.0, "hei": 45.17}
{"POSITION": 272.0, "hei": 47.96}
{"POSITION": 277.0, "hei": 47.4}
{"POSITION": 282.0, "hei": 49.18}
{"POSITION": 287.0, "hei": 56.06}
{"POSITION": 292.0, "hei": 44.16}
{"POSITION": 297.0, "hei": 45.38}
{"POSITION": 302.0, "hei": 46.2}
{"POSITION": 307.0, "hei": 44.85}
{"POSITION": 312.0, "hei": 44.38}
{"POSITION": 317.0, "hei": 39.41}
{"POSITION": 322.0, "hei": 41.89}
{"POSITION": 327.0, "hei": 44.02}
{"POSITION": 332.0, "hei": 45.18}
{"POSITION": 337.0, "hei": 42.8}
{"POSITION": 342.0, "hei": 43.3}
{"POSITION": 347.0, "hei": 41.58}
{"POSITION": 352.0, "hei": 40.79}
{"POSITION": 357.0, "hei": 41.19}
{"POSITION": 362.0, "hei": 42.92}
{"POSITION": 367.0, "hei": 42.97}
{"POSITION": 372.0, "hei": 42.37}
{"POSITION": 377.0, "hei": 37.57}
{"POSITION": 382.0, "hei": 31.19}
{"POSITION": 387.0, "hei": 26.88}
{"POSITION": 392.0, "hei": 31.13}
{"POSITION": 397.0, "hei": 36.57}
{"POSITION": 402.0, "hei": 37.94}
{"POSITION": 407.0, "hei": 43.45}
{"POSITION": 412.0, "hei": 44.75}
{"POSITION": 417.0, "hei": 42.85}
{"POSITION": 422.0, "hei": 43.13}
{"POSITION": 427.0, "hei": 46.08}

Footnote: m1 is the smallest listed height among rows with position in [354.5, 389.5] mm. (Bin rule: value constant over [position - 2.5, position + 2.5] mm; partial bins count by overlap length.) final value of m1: 26.88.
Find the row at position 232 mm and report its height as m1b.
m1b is 49.1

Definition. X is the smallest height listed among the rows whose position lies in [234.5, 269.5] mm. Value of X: 44.37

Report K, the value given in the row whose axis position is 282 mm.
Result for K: 49.18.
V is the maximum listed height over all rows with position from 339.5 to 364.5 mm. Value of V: 43.3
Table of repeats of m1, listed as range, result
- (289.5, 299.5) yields 44.16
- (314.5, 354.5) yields 39.41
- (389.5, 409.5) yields 31.13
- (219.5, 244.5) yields 44.7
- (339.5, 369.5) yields 40.79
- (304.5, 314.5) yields 44.38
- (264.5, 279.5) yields 45.17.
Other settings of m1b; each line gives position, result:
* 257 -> 45.16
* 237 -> 44.7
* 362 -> 42.92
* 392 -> 31.13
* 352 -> 40.79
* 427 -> 46.08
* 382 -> 31.19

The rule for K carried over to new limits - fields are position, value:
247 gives 44.37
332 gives 45.18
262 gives 45.53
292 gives 44.16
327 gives 44.02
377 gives 37.57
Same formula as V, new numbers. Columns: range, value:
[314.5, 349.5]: 45.18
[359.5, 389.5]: 42.97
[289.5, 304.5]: 46.2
